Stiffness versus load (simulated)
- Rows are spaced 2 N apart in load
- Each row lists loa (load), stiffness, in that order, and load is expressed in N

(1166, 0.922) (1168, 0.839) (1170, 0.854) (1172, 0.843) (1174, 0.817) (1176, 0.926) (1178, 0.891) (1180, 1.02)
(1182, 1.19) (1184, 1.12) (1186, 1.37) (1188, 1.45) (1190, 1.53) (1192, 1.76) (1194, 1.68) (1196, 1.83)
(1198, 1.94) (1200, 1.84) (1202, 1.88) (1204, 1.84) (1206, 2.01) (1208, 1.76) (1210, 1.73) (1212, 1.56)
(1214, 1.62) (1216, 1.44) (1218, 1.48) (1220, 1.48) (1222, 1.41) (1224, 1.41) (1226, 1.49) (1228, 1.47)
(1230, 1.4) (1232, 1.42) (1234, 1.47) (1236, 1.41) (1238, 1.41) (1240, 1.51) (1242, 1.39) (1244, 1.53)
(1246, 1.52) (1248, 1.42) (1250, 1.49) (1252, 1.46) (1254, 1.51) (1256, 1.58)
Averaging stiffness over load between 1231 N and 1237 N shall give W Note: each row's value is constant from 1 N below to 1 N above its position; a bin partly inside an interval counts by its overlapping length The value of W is 1.43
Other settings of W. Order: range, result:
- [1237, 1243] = 1.44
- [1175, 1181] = 0.946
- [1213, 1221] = 1.5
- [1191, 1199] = 1.8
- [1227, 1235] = 1.44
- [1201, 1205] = 1.86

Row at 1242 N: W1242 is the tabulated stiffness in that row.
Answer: 1.39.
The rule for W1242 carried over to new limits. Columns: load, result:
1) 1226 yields 1.49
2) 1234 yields 1.47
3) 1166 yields 0.922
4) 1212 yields 1.56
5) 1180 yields 1.02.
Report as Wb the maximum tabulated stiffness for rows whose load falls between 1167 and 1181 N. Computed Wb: 1.02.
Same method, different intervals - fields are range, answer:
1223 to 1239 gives 1.49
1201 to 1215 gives 2.01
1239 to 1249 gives 1.53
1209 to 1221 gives 1.73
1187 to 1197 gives 1.83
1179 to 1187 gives 1.37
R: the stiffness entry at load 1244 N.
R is 1.53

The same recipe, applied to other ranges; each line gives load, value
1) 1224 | 1.41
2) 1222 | 1.41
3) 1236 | 1.41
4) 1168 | 0.839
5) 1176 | 0.926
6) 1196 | 1.83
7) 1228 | 1.47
